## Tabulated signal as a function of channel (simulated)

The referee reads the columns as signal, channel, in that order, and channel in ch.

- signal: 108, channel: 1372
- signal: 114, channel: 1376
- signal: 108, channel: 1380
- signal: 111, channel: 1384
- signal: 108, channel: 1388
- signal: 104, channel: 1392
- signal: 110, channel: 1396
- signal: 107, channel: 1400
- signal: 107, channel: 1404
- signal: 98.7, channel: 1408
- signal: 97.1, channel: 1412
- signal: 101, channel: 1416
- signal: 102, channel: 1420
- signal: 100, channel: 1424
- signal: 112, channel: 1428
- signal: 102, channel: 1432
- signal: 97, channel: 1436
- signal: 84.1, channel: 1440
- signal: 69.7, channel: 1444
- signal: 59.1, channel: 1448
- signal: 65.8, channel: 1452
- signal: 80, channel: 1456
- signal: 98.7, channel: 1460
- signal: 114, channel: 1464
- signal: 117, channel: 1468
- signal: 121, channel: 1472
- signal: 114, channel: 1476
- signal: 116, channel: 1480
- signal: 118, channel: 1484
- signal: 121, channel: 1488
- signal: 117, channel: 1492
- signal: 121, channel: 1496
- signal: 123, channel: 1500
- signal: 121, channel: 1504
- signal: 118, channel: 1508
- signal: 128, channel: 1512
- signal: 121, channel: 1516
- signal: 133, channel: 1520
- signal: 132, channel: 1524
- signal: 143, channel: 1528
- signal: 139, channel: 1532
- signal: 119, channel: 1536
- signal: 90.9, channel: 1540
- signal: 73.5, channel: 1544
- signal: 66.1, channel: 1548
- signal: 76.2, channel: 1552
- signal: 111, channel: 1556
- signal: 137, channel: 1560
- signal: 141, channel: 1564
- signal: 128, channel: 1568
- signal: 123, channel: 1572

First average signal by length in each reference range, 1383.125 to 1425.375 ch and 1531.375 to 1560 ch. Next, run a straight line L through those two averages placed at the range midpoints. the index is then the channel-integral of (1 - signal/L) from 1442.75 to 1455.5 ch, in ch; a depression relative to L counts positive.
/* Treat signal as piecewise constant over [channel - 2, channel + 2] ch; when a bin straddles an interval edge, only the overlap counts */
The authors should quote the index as 4.4 ch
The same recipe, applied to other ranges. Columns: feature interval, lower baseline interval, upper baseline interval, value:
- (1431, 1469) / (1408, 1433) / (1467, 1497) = 7.7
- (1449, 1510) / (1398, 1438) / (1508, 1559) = -1.5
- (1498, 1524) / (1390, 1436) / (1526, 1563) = -4.5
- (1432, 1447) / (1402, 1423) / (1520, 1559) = 2.6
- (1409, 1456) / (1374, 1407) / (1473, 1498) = 9.5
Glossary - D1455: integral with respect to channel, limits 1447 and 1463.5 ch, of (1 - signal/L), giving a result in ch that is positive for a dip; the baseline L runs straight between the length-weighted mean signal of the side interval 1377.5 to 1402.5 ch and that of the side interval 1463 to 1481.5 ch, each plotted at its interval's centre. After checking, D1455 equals 5.0 ch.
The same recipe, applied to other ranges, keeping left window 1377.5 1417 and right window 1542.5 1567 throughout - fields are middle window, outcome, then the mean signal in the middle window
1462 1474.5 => -1.6 ch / 117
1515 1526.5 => -3.0 ch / 130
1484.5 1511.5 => -4.4 ch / 120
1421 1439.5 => 0.6 ch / 101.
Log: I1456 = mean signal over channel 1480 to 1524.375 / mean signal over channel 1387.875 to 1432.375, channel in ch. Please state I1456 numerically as 1.18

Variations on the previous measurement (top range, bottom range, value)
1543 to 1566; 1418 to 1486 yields 1.04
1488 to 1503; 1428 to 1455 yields 1.47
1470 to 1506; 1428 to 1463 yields 1.41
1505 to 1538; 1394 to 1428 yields 1.25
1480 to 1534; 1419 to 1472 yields 1.34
